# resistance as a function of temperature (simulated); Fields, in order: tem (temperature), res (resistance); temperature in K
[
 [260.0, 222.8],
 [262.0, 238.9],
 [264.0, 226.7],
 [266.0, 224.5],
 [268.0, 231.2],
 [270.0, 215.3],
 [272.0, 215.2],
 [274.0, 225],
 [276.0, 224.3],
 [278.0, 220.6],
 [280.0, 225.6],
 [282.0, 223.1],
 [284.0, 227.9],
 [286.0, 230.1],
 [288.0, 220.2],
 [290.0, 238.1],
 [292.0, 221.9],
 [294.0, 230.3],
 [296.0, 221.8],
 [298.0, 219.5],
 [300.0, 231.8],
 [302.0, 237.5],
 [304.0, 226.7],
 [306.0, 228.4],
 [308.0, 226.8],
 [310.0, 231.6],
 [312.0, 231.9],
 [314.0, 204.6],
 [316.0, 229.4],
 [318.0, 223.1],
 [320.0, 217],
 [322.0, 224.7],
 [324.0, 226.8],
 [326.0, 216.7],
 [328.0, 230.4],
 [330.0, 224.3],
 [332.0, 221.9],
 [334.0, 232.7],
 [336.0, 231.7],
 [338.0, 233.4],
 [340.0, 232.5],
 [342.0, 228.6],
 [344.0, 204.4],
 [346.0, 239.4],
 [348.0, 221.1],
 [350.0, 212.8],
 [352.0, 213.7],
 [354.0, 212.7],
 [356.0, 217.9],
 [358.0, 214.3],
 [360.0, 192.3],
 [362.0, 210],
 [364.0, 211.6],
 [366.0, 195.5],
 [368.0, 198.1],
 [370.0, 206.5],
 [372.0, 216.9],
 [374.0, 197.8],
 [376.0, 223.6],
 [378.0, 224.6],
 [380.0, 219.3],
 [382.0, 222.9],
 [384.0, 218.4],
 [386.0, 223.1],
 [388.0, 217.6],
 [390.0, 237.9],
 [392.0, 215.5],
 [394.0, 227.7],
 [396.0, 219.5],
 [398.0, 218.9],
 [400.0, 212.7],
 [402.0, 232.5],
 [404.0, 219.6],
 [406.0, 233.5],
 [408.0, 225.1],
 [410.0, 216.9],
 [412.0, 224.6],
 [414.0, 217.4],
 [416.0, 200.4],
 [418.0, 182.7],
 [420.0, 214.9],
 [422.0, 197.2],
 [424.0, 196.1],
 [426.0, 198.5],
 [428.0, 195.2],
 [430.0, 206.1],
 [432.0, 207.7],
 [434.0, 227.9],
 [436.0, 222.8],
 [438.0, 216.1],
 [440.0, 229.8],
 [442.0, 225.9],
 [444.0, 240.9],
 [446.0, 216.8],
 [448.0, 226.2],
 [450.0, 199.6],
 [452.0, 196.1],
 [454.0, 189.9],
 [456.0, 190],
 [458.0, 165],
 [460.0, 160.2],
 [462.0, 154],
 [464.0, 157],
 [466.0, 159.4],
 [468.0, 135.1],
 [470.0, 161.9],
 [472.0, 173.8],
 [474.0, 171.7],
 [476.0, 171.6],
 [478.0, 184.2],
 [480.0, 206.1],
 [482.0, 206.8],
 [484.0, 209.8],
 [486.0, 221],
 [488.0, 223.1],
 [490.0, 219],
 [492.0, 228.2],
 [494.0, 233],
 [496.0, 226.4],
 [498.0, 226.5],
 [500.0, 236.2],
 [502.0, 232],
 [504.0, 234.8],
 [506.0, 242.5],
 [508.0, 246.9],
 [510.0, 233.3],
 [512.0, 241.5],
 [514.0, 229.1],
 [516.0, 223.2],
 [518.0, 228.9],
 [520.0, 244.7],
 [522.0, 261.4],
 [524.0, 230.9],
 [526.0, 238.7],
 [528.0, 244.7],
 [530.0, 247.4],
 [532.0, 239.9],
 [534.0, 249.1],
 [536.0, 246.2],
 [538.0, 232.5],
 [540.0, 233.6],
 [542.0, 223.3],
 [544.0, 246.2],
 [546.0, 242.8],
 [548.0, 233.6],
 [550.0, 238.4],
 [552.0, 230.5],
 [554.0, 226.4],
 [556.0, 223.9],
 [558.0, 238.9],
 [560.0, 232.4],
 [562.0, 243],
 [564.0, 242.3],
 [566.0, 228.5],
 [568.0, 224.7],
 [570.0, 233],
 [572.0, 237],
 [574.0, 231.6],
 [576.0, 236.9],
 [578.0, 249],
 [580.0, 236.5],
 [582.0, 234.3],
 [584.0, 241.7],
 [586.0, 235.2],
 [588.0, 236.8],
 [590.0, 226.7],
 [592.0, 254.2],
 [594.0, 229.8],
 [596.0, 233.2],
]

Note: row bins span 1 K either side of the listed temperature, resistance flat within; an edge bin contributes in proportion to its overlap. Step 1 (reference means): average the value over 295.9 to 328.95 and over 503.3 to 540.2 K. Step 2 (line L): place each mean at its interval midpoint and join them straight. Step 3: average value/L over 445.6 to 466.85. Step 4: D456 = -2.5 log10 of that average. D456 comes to 0.28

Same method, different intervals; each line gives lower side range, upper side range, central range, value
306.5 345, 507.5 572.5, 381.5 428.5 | 0.07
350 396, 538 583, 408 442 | 0.05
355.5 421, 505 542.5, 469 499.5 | 0.14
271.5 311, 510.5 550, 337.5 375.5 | 0.08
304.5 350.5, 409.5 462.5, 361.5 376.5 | 0.05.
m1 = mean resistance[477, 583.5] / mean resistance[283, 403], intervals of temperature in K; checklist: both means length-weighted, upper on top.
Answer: 1.05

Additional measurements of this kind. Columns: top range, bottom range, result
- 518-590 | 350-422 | 1.10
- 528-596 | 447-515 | 1.17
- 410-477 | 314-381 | 0.90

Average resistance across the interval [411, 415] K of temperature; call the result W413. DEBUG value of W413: 221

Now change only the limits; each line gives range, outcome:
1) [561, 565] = 243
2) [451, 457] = 192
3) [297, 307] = 229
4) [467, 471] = 148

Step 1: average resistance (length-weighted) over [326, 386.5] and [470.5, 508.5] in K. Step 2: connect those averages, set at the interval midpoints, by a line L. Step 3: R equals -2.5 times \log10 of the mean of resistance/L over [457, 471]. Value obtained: 0.35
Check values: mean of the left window 218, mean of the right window 214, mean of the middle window 156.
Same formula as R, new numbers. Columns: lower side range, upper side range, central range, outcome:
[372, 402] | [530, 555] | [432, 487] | 0.18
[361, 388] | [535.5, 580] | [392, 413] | -0.03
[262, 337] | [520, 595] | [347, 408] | 0.06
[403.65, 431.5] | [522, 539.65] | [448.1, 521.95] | 0.12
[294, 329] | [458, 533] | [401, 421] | 0.01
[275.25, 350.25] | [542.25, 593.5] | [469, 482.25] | 0.27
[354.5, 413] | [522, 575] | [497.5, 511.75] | -0.02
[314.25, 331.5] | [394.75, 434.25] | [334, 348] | -0.03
